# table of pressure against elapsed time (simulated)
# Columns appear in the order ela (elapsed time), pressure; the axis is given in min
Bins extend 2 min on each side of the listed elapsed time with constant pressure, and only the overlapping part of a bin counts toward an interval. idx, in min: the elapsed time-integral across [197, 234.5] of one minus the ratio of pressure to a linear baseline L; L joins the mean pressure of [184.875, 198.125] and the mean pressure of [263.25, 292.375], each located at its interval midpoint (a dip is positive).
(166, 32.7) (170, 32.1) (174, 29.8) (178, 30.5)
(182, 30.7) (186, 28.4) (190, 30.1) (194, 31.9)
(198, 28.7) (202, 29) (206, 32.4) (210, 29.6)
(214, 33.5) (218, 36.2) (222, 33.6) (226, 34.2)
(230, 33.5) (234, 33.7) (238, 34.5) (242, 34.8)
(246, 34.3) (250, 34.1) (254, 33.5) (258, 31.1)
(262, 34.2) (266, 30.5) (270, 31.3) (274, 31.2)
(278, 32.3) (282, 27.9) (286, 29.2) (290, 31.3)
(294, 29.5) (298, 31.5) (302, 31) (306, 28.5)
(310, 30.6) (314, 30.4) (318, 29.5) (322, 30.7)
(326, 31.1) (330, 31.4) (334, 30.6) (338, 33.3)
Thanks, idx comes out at -2.9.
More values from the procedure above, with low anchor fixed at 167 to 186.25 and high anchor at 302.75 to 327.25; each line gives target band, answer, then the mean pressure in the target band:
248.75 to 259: -0.9 min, 33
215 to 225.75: -1.5 min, 34.7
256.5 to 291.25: -0.8 min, 31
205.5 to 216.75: -0.6 min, 32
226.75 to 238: -1.3 min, 33.8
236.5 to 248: -1.6 min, 34.5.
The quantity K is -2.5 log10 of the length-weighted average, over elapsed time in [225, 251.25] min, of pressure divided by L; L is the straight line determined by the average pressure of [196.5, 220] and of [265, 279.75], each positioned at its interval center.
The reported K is -0.09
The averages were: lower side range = 31.6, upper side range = 31.4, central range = 34.2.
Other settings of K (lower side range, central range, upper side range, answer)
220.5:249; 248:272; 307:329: 0.02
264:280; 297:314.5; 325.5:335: 0.03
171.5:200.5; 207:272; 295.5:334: -0.10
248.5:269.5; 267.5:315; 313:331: 0.04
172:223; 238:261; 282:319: -0.11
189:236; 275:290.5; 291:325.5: 0.02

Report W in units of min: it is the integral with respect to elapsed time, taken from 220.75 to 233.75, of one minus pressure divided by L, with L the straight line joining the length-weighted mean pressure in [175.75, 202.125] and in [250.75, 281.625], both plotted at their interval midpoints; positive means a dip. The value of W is -1.2 min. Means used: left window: 30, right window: 31.9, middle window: 33.8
